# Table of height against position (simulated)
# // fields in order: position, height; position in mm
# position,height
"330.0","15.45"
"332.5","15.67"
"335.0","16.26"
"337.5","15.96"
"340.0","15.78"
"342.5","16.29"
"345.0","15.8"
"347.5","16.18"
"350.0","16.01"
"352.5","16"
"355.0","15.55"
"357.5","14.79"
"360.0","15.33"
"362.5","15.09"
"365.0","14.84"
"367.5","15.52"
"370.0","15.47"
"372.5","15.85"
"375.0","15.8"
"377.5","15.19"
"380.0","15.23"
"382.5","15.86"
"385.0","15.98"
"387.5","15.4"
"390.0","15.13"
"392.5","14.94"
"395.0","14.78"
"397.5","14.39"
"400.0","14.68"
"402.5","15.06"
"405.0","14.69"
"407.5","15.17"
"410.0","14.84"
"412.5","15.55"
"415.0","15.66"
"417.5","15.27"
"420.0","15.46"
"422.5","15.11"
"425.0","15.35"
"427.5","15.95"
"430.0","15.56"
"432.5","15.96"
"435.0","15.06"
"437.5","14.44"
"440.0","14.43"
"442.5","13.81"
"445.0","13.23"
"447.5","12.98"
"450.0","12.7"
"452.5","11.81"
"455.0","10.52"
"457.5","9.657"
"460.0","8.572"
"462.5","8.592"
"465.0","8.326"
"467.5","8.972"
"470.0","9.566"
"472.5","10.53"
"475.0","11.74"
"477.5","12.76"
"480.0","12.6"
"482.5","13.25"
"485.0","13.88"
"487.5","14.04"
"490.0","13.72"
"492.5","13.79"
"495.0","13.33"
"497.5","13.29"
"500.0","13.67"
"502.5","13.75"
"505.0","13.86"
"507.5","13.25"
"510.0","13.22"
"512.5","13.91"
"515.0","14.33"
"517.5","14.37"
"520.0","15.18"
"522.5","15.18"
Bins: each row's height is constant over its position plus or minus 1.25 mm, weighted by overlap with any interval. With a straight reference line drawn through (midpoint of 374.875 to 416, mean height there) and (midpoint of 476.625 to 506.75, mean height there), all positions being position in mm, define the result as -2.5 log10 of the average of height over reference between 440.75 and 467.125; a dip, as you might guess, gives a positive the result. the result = 0.274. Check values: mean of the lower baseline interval 15.2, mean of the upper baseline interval 13.5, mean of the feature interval 11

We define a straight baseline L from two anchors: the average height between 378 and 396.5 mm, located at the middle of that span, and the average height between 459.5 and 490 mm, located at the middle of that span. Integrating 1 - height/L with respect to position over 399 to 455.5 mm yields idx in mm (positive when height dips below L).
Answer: -4.6 mm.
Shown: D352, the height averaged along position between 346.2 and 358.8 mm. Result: 15.7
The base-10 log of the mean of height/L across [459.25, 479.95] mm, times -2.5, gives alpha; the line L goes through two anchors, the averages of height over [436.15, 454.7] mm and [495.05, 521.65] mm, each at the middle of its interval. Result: 0.32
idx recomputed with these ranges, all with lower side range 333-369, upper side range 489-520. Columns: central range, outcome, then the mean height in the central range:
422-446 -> -0.4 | 14.9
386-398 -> 0.1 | 15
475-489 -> 0.9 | 13.2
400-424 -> -0.4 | 15.2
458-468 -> 3.9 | 8.67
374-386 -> -0.2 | 15.6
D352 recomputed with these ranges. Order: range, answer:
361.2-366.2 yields 15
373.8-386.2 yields 15.6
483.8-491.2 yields 13.9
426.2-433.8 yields 15.8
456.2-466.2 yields 8.8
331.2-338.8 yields 16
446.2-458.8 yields 11.5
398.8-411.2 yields 14.9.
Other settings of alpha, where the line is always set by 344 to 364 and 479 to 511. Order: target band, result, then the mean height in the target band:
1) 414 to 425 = -0.05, 15.4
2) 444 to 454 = 0.13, 12.6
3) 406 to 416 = -0.04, 15.3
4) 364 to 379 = -0.01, 15.5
